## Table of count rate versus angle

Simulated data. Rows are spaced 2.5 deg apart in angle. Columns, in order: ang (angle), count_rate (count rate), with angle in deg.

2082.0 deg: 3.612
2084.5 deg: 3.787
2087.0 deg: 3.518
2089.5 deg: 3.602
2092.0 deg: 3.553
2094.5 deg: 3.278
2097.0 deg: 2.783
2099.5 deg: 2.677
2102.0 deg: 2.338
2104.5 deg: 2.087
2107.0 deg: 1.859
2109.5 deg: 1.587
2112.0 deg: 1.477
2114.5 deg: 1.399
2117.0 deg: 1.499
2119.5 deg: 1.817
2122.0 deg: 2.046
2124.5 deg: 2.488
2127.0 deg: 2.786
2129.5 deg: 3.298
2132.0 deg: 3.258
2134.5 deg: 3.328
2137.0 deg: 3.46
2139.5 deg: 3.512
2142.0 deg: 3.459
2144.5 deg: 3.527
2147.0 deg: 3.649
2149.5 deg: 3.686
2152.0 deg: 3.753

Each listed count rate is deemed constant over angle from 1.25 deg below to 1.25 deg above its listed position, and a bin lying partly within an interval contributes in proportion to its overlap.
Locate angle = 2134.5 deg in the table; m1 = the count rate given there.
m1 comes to 3.328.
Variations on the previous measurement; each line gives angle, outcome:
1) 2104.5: 2.087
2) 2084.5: 3.787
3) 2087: 3.518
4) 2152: 3.753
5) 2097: 2.783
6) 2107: 1.859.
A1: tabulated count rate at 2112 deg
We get 1.477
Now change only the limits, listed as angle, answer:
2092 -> 3.553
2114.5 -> 1.399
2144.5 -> 3.527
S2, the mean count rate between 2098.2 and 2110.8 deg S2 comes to 2.11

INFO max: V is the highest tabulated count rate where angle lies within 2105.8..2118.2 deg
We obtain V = 1.859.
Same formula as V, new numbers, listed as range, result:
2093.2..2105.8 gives 3.278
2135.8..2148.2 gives 3.649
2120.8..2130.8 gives 3.298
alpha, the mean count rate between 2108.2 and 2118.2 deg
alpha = 1.49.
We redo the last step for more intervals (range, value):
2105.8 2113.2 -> 1.64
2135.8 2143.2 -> 3.48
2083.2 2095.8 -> 3.54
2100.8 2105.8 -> 2.21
